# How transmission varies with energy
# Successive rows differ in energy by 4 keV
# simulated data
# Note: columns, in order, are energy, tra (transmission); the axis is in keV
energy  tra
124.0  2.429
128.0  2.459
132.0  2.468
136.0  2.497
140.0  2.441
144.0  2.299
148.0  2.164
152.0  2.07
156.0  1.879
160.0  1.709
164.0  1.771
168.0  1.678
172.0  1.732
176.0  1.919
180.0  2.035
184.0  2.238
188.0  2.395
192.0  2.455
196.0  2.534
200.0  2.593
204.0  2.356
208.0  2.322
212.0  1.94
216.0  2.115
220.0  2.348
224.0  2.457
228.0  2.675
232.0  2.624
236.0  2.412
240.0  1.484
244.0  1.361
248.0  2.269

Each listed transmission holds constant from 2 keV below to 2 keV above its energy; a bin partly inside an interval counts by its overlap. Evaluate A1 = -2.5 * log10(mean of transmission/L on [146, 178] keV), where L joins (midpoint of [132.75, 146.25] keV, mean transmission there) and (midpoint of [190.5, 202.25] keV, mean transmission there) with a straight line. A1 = 0.299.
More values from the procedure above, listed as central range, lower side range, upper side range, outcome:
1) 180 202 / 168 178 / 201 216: -0.19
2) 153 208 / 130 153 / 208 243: 0.09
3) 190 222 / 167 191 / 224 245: -0.11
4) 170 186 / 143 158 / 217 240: 0.11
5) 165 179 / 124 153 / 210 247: 0.26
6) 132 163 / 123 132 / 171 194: 0.09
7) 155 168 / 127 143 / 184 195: 0.35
